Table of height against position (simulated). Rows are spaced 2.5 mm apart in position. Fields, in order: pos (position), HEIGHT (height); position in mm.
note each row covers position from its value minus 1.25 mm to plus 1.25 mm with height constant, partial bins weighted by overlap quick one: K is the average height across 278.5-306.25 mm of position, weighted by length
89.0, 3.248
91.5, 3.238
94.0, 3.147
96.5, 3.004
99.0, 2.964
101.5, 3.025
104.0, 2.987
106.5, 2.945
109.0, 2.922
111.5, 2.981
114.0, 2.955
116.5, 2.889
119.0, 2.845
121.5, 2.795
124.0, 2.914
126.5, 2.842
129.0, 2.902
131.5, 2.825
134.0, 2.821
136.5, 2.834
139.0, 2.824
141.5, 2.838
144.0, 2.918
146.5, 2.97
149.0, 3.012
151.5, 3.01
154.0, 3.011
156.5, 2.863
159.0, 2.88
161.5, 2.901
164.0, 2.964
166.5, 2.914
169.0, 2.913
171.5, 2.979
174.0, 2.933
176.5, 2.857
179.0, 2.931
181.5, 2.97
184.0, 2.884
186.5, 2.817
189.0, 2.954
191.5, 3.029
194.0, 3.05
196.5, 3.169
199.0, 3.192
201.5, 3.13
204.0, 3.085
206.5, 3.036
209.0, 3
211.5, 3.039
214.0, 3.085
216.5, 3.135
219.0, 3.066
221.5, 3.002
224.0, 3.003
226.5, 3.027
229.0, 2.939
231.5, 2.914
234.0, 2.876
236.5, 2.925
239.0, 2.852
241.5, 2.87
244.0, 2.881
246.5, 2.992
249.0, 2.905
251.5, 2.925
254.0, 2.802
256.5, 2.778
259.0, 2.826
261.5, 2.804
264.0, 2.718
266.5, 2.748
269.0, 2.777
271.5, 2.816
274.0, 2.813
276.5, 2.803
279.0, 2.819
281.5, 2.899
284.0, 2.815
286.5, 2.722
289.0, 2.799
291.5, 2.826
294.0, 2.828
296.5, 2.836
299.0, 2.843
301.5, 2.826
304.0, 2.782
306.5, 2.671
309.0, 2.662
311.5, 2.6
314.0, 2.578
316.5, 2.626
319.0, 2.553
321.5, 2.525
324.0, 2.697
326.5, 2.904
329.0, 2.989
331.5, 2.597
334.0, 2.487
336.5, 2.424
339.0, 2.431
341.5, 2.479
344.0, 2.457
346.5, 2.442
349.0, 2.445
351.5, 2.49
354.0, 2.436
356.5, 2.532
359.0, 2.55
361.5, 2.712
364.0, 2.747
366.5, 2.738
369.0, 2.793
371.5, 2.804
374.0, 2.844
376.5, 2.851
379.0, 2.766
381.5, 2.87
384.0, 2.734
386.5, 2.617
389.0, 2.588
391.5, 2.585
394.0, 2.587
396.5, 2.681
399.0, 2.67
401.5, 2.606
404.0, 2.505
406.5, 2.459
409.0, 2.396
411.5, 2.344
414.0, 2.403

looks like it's 2.81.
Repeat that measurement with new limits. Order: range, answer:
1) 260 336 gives 2.74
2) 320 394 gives 2.64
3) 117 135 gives 2.85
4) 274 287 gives 2.82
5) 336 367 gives 2.53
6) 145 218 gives 2.99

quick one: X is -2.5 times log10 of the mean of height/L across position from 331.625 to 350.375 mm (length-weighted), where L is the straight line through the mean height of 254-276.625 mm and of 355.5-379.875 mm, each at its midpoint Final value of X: 0.12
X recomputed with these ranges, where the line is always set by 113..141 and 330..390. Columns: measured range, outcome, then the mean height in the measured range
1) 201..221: -0.11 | 3.07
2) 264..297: -0.04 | 2.8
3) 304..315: 0.01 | 2.65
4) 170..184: -0.05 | 2.93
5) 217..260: -0.07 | 2.92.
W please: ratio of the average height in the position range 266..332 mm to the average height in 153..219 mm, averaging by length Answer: 0.92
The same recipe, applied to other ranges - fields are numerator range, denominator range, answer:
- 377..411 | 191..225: 0.85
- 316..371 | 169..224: 0.86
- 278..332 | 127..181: 0.94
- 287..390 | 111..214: 0.91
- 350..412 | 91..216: 0.89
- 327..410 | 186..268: 0.89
